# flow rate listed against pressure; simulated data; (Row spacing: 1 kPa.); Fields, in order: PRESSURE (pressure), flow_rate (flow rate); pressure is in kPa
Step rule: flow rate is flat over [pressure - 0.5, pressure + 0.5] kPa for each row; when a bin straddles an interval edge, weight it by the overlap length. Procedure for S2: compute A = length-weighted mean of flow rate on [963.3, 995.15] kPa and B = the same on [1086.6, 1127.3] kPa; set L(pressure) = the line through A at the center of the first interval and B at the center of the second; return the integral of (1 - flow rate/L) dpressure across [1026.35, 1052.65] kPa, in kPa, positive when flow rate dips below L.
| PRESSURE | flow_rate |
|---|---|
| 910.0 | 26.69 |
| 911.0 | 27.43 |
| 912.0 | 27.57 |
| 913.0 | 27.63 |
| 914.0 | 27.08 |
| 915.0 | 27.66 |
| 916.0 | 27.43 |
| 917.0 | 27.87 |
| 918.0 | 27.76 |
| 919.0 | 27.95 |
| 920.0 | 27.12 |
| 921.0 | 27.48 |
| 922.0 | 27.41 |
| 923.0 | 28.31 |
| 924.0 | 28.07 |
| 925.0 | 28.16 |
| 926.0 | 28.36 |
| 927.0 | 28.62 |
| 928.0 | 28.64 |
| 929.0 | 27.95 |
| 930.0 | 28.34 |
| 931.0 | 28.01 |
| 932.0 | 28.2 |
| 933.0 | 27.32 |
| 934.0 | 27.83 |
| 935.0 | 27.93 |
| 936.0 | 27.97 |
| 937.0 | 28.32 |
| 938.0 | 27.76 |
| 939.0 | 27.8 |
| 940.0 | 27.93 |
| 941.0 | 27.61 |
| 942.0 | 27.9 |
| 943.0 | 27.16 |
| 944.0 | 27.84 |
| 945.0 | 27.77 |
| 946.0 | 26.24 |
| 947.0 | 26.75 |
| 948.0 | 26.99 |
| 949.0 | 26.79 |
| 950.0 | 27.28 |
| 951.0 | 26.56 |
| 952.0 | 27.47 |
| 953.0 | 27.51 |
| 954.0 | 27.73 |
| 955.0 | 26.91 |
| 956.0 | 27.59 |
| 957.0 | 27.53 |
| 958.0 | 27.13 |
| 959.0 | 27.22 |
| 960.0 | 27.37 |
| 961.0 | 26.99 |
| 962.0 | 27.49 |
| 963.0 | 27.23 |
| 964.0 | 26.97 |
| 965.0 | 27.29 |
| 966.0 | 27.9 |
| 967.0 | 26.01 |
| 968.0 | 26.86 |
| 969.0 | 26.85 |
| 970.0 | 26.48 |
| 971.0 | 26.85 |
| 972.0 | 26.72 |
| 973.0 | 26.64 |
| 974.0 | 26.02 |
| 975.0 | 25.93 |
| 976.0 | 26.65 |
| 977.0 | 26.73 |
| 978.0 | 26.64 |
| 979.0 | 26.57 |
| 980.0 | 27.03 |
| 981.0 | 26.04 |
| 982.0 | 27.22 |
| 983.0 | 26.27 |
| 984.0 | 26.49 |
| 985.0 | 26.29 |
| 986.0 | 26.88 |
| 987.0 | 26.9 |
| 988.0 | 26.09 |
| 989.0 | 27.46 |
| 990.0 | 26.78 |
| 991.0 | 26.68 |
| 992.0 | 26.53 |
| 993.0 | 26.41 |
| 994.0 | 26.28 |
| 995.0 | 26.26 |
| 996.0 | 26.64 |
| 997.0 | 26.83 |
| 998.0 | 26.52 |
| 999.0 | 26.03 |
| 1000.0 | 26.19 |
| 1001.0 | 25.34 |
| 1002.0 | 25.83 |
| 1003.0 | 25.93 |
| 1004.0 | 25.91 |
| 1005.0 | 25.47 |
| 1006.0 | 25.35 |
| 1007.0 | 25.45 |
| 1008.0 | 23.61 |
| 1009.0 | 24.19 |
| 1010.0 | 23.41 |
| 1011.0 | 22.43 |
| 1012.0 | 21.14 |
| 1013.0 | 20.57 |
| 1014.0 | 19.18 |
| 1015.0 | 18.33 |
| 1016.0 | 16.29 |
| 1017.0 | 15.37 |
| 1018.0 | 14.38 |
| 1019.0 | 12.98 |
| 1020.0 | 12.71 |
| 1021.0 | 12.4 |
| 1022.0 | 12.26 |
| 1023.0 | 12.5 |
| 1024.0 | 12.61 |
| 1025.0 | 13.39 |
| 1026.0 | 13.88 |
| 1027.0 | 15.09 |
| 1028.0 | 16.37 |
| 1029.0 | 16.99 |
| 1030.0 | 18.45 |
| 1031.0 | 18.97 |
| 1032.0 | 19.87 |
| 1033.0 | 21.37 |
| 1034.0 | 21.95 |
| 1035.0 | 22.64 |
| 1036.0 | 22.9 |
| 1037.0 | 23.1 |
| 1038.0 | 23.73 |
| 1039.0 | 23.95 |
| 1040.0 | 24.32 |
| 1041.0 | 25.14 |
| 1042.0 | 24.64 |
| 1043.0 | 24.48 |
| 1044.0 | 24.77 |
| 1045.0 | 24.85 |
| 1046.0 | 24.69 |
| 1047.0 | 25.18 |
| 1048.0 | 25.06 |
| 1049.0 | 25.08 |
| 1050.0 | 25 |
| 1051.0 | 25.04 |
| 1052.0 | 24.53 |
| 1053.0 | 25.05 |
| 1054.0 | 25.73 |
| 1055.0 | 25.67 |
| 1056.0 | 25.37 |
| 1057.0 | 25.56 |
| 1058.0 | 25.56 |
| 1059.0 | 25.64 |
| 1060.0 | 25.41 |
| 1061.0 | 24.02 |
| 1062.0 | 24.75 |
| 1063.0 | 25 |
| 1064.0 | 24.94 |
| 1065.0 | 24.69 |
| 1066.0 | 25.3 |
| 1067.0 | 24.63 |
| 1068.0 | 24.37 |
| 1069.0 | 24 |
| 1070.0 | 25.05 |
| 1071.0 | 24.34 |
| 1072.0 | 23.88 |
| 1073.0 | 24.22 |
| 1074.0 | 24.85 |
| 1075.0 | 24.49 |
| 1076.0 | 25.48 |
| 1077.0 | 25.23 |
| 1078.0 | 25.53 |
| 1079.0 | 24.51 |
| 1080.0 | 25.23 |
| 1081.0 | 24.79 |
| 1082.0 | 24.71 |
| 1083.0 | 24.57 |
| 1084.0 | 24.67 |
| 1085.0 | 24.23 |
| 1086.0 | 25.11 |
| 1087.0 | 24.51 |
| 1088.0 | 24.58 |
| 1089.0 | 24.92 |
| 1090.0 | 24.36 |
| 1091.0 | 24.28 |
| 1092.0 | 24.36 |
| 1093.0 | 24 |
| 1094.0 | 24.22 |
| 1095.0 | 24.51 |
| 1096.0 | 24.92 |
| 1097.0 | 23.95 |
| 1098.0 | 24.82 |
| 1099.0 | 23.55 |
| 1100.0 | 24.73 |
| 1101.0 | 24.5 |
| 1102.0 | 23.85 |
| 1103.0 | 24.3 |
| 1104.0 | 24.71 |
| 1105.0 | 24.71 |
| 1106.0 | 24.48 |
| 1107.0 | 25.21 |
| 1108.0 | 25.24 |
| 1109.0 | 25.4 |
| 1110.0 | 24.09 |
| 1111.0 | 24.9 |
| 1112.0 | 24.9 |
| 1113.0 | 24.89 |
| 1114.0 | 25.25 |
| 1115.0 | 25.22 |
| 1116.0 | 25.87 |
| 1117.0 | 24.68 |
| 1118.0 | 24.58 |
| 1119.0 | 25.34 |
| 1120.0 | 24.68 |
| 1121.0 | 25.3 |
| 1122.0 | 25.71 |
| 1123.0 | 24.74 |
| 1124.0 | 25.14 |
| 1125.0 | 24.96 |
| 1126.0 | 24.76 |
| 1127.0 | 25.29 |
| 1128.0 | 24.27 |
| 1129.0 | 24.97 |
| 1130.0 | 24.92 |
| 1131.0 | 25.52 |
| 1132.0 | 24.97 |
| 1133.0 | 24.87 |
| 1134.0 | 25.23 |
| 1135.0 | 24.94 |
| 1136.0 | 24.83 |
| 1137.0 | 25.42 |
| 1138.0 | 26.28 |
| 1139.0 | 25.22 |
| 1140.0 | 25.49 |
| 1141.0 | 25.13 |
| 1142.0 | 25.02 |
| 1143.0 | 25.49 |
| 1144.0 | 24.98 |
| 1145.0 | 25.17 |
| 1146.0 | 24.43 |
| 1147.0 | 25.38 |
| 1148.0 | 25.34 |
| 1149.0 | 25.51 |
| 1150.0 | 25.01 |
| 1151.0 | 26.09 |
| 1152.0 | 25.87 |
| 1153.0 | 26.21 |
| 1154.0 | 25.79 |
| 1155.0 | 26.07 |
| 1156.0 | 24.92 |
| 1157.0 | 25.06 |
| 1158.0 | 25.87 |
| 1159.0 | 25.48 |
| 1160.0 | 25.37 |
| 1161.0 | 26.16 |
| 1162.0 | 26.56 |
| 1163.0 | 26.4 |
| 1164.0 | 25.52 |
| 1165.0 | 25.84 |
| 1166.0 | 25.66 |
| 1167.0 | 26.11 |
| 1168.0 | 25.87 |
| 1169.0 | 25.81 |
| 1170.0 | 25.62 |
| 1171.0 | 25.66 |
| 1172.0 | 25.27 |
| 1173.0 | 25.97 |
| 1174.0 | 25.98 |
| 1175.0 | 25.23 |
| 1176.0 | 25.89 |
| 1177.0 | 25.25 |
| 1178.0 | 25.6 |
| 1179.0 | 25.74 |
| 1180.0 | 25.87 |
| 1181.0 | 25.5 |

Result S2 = 3.22 kPa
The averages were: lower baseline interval 26.7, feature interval 22.6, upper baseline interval 24.7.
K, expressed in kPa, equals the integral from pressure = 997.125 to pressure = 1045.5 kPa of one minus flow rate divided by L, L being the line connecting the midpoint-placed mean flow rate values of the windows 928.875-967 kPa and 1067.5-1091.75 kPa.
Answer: 9.7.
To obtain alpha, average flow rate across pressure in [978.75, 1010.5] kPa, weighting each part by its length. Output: 26.1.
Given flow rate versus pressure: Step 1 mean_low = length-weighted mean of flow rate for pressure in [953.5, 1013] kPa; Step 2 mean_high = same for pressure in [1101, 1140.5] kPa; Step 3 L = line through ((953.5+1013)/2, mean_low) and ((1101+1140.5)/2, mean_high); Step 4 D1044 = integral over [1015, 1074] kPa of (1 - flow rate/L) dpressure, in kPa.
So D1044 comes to 9.1 kPa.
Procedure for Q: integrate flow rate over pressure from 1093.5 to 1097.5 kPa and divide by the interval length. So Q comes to 24.4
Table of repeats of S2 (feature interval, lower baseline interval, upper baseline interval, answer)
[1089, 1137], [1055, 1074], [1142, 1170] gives 0.87 kPa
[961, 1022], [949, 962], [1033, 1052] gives 3.60 kPa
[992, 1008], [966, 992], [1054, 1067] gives 0.17 kPa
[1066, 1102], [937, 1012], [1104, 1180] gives 1.67 kPa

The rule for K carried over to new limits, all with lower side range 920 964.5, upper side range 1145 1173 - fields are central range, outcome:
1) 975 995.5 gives 0.5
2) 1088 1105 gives 1.2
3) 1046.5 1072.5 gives 1.6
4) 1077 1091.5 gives 0.9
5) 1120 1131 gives 0.4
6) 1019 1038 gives 6.8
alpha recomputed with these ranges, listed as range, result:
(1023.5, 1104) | 23.6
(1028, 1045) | 22.2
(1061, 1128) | 24.7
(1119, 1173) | 25.4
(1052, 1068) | 25.1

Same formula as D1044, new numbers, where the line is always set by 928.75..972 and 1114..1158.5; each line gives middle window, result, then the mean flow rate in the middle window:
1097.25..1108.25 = 0.47 kPa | 24.5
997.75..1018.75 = 3.28 kPa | 22.5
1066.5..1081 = 0.70 kPa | 24.7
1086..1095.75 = 0.49 kPa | 24.5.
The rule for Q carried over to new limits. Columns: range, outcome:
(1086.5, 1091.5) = 24.5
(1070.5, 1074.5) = 24.3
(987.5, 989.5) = 26.8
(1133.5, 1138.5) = 25.3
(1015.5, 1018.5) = 15.3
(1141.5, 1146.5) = 25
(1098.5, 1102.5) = 24.2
